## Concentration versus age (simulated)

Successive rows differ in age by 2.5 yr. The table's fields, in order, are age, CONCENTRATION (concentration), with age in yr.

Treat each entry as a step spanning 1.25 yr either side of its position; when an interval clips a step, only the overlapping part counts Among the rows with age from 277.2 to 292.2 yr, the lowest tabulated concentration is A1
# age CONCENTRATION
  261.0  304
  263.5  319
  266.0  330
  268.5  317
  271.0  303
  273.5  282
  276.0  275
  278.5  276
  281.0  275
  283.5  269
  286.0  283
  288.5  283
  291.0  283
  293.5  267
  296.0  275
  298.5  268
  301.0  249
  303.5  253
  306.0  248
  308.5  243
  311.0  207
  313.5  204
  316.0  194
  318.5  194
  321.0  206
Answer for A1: 269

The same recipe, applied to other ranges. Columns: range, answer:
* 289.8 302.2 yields 249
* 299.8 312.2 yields 207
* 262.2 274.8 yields 282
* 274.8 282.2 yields 275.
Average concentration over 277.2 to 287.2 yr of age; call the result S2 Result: 276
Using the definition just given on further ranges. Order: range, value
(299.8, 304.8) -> 251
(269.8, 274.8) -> 292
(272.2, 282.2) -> 277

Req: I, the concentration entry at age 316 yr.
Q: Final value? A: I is 194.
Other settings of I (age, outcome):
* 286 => 283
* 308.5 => 243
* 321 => 206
